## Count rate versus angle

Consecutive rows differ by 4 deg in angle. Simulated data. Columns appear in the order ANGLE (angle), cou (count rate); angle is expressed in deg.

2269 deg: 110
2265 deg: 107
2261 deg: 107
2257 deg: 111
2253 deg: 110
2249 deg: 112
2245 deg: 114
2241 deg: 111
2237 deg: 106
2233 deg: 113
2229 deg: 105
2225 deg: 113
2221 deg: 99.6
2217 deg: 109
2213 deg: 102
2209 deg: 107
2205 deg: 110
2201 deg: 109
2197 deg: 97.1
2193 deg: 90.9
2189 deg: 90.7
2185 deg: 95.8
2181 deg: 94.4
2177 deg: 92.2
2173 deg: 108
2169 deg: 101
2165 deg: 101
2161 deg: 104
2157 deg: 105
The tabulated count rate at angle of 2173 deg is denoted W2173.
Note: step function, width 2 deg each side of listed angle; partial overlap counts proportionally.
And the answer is 108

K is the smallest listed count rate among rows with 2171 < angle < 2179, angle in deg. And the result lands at 92.2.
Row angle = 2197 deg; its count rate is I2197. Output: 97.1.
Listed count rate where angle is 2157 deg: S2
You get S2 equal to 105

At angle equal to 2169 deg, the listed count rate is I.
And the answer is 101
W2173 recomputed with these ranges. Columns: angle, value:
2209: 107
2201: 109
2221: 99.6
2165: 101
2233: 113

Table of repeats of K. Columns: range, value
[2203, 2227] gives 99.6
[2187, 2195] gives 90.7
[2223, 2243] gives 105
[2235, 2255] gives 106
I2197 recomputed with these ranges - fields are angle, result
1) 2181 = 94.4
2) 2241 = 111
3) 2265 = 107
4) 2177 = 92.2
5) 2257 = 111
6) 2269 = 110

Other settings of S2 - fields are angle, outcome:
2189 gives 90.7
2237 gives 106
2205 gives 110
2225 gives 113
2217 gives 109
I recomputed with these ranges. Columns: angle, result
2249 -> 112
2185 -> 95.8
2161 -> 104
